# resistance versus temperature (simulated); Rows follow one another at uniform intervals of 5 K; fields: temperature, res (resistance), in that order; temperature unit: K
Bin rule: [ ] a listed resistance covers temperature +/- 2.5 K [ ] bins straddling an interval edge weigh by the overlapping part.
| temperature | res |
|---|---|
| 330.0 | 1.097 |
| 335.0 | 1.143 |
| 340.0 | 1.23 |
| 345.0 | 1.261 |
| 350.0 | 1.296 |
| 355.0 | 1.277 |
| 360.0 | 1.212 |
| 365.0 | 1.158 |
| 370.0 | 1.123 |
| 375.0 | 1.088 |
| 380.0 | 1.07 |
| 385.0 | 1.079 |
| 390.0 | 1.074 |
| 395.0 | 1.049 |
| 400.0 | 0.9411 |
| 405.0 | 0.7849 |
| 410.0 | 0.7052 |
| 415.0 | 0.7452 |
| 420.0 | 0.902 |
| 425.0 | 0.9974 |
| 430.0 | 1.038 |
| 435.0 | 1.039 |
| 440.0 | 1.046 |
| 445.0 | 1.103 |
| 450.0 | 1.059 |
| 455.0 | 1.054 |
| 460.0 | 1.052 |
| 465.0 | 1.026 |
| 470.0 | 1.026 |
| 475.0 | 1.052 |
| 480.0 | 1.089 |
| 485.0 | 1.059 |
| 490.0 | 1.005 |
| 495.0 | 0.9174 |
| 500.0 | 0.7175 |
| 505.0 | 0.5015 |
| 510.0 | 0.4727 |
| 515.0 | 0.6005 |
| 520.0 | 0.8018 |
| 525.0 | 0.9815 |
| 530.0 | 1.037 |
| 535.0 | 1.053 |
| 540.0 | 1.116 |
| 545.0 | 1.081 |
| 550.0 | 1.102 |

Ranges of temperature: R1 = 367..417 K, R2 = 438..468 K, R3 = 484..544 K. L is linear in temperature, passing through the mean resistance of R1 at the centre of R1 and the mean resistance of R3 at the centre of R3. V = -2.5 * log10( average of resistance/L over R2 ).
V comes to -0.16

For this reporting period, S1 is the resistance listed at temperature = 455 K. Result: 1.054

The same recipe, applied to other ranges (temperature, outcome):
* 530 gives 1.037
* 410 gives 0.7052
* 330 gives 1.097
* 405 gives 0.7849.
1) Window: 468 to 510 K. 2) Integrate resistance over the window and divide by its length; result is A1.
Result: 0.893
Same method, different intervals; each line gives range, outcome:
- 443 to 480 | 1.05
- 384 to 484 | 0.993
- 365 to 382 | 1.1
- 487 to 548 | 0.861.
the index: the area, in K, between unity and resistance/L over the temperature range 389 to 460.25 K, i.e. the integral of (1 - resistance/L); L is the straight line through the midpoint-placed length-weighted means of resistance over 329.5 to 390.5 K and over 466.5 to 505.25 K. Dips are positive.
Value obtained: 5.6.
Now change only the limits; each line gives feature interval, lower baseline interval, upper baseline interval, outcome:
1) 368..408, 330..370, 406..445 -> 1.9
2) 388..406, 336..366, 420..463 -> 2.6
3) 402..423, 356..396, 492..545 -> 5.0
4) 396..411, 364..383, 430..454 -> 3.3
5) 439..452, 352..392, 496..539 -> -1.5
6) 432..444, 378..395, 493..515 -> -2.3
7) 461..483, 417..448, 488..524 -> -4.9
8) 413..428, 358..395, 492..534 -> 1.6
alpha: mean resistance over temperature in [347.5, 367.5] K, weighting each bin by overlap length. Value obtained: 1.24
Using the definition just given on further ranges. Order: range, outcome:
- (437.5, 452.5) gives 1.07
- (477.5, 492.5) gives 1.05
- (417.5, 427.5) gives 0.95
